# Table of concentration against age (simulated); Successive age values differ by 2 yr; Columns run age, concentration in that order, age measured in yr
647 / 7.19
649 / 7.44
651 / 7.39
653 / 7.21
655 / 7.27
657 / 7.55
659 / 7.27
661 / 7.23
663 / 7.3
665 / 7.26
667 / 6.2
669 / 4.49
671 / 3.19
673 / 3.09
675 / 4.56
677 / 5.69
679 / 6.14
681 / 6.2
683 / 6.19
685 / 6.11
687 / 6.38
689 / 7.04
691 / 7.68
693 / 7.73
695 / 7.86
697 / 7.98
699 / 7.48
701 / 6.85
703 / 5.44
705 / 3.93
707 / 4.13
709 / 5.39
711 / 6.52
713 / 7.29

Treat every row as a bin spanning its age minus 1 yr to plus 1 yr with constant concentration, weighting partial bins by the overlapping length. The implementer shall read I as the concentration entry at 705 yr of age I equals 3.93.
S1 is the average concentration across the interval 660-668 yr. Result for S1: 7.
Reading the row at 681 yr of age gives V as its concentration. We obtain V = 6.2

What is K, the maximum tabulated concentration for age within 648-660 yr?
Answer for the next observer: 7.55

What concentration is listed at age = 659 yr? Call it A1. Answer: 7.27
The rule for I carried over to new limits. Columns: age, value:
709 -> 5.39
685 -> 6.11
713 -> 7.29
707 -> 4.13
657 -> 7.55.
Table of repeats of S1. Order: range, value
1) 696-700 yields 7.73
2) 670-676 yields 3.61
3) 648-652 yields 7.42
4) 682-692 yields 6.68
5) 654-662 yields 7.33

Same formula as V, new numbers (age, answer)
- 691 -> 7.68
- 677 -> 5.69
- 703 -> 5.44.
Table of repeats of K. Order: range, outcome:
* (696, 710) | 7.98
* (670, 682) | 6.2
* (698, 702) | 7.48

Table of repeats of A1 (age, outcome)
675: 4.56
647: 7.19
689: 7.04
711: 6.52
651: 7.39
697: 7.98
